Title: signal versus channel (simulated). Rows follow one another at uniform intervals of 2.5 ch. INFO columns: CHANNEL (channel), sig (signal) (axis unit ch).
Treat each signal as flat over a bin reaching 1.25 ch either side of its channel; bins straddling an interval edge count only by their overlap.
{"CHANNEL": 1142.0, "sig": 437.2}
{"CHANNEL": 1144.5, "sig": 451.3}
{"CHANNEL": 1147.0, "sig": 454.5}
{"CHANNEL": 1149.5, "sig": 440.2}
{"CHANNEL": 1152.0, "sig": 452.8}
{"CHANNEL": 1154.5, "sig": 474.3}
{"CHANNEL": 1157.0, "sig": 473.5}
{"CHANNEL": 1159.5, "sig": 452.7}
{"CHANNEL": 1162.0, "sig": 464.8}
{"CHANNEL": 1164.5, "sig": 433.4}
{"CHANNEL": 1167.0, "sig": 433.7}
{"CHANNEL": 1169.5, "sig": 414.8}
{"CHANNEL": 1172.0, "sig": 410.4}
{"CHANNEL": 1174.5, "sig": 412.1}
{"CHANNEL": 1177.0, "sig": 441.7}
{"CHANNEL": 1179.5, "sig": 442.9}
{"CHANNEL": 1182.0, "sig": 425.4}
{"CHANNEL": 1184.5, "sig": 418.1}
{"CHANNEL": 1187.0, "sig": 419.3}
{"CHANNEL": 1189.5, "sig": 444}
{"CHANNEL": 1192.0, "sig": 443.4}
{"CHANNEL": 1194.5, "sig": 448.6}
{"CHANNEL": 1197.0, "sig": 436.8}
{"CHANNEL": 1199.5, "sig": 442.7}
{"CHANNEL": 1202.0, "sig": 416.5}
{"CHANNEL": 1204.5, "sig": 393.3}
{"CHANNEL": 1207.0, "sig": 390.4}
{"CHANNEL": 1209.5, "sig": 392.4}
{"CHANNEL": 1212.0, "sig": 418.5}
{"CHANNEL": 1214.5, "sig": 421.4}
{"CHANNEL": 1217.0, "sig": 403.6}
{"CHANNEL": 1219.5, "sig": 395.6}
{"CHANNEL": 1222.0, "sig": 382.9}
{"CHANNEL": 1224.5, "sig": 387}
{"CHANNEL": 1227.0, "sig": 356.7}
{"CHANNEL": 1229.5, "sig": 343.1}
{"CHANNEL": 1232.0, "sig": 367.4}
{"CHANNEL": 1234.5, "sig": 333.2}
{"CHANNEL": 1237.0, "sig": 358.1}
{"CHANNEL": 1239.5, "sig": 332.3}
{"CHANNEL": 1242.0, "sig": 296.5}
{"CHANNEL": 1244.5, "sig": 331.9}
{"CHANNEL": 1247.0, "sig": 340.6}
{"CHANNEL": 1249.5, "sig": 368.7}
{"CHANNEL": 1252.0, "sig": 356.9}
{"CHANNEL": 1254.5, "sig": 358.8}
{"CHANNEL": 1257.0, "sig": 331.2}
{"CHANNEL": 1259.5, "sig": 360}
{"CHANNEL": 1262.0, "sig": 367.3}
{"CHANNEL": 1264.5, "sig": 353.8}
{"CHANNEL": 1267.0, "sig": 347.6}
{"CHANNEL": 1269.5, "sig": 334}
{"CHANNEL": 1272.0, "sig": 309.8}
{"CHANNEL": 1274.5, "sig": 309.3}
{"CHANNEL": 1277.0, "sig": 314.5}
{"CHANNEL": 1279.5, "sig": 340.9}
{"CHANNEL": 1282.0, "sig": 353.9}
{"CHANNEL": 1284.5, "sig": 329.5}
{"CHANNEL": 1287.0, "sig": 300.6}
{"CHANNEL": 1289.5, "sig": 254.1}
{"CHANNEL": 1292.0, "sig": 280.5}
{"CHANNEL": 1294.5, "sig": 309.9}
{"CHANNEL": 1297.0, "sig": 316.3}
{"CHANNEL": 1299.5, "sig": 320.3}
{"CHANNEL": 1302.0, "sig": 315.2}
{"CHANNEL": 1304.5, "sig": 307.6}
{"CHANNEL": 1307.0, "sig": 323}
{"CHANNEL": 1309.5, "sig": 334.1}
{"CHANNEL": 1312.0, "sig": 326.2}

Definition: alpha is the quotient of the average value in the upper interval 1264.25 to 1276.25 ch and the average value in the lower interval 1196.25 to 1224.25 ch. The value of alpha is 0.8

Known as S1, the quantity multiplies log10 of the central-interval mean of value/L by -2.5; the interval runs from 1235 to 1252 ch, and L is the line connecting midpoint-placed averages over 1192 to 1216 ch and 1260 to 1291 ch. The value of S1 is 0.09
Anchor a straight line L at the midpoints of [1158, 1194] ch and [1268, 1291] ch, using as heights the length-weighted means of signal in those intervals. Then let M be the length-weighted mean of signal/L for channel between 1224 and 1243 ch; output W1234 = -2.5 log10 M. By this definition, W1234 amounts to 0.07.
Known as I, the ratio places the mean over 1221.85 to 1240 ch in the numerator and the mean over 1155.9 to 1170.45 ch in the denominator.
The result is 0.8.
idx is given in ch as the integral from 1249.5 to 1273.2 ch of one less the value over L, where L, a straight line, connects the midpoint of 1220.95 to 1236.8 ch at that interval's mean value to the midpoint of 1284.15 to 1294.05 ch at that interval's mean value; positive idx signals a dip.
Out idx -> -1.9 ch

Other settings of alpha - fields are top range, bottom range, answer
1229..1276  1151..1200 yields 0.78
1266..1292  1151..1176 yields 0.72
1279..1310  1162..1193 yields 0.73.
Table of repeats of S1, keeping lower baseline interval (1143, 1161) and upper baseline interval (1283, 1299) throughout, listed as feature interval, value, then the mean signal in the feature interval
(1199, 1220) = -0.042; 407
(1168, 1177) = 0.042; 417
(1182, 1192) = -0.030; 429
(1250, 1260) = -0.036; 352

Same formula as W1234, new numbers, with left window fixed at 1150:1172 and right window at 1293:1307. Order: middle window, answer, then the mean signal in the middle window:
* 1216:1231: 0.03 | 378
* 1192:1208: -0.03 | 424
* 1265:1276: 0.05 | 327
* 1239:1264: 0.05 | 345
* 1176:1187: -0.01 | 430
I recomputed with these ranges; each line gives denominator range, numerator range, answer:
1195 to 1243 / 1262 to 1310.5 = 0.83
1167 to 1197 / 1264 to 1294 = 0.74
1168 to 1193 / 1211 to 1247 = 0.85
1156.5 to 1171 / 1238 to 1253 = 0.76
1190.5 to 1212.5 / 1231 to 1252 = 0.81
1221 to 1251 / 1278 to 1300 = 0.89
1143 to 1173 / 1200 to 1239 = 0.86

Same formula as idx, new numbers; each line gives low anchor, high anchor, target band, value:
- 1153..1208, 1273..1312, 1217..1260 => 2.0 ch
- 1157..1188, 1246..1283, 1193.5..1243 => 0.4 ch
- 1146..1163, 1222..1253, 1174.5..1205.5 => -1.4 ch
